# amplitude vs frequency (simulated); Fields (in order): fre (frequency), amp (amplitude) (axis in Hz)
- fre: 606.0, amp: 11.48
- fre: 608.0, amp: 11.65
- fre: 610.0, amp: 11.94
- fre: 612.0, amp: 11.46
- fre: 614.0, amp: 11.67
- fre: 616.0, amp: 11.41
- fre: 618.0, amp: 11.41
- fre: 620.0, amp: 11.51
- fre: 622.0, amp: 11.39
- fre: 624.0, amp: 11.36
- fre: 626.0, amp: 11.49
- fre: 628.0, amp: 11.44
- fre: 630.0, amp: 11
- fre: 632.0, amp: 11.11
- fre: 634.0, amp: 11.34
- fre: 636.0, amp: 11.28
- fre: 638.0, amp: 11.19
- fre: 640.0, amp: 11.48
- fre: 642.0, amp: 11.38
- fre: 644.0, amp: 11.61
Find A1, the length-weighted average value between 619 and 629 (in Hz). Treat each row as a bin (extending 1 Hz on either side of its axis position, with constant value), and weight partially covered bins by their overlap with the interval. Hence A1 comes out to 11.4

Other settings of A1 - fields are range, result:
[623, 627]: 11.4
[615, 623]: 11.4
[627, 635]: 11.2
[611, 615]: 11.6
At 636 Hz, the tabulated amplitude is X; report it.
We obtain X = 11.28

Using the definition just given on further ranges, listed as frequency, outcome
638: 11.19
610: 11.94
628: 11.44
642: 11.38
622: 11.39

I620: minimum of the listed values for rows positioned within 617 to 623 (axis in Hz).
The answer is 11.39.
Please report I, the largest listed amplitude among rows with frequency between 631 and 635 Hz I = 11.34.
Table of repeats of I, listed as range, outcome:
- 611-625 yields 11.67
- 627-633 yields 11.44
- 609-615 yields 11.94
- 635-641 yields 11.48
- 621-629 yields 11.49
